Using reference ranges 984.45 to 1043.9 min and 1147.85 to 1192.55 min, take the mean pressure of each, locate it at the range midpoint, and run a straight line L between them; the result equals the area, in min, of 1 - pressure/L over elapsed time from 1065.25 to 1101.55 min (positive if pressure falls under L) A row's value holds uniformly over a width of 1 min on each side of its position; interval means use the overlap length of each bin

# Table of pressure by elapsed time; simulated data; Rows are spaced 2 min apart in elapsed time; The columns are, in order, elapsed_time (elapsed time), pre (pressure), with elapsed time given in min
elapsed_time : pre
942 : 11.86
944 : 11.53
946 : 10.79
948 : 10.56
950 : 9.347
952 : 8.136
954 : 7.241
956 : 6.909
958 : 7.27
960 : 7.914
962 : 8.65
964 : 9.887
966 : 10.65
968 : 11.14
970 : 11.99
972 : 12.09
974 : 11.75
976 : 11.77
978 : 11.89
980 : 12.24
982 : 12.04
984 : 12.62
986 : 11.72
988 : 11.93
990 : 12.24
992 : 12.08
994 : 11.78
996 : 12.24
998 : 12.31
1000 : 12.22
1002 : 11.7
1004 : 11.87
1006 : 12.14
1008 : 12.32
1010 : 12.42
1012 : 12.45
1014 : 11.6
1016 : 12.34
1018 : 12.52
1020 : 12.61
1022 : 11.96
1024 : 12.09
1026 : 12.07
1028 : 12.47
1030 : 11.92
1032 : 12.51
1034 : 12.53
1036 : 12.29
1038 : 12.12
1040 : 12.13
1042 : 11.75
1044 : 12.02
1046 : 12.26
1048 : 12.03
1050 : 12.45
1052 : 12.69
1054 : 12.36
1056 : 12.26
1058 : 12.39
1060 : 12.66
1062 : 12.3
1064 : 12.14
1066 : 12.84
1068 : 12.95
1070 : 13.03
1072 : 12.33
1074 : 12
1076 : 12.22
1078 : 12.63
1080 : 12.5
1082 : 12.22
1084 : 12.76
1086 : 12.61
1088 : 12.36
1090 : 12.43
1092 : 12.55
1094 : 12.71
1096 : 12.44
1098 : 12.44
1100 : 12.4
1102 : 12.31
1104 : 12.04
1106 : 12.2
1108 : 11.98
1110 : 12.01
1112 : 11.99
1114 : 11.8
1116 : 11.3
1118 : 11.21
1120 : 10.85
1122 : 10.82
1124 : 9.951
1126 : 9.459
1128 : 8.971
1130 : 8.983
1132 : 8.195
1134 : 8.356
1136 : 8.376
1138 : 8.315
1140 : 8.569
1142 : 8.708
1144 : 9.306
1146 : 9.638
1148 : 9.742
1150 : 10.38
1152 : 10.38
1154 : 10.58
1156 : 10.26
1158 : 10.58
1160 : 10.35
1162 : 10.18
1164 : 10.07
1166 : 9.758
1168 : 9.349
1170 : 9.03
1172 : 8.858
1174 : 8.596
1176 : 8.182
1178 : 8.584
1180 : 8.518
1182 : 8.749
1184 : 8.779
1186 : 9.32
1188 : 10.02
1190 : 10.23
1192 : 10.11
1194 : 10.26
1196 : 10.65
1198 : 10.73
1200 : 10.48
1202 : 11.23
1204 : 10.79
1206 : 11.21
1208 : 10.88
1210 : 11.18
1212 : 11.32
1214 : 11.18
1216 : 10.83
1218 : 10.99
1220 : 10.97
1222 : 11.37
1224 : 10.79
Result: -5.0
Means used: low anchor 12.2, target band 12.5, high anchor 9.58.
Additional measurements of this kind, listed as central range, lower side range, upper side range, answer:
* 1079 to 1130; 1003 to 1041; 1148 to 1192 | -4.5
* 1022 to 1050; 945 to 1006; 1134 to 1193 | -4.8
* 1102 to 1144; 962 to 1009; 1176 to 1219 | 2.2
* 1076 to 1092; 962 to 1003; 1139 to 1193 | -3.0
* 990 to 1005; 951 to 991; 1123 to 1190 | -2.5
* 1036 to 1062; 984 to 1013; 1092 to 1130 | -1.0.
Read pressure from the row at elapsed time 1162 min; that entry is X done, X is 10.18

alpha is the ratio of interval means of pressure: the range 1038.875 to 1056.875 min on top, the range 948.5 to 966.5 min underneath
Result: 1.45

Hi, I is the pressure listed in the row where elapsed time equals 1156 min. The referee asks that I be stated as 10.26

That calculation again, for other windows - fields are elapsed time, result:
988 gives 11.93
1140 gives 8.569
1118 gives 11.21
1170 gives 9.03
